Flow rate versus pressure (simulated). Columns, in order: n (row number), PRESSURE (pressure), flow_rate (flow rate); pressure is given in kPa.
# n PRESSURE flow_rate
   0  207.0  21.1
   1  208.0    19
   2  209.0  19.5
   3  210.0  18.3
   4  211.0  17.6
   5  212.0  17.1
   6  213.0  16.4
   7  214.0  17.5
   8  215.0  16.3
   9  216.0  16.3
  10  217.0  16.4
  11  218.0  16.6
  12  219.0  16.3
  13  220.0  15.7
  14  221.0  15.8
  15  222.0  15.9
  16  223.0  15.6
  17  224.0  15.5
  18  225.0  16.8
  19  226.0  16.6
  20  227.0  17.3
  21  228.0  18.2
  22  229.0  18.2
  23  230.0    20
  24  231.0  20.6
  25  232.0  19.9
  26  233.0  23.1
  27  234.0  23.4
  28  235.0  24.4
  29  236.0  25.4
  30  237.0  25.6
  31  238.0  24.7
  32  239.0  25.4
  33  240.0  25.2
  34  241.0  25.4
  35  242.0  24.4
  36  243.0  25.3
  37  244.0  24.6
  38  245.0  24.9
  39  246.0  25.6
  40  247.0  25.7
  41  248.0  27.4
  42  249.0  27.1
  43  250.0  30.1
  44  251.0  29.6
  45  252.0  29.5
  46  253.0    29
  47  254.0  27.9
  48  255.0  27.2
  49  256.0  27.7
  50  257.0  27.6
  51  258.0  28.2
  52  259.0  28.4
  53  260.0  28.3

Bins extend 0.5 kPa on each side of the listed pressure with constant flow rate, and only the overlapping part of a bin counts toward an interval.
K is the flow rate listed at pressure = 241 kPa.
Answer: 25.4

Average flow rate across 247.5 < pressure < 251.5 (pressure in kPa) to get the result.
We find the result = 28.5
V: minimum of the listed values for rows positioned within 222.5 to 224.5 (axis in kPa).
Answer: 15.5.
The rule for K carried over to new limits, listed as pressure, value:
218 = 16.6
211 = 17.6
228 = 18.2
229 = 18.2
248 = 27.4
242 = 24.4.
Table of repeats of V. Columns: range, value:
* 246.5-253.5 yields 25.7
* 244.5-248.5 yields 24.9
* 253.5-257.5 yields 27.2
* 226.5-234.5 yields 17.3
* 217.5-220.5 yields 15.7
